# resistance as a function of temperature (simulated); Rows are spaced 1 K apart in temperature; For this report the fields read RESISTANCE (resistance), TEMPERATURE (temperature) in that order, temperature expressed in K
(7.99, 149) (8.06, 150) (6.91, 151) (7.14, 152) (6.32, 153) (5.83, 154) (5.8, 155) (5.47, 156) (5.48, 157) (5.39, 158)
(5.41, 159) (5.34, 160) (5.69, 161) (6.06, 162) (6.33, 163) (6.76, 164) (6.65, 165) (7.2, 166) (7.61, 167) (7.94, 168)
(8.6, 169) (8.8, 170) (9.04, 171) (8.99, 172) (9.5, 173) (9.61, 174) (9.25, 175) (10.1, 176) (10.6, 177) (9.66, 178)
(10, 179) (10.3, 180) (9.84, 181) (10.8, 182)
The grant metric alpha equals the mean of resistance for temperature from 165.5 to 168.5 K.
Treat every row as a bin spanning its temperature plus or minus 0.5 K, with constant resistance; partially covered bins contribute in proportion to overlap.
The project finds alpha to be 7.58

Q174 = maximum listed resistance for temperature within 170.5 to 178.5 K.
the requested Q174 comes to 10.6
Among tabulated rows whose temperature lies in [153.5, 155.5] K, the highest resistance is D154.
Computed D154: 5.83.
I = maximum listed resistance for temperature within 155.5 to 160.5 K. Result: 5.48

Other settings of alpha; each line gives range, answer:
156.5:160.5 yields 5.41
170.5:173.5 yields 9.18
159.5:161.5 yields 5.52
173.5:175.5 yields 9.43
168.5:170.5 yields 8.7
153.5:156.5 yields 5.7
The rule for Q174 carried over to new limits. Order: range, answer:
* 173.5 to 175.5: 9.61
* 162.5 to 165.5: 6.76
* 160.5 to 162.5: 6.06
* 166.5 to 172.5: 9.04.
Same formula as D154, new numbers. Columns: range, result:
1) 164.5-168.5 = 7.94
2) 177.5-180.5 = 10.3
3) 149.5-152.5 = 8.06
